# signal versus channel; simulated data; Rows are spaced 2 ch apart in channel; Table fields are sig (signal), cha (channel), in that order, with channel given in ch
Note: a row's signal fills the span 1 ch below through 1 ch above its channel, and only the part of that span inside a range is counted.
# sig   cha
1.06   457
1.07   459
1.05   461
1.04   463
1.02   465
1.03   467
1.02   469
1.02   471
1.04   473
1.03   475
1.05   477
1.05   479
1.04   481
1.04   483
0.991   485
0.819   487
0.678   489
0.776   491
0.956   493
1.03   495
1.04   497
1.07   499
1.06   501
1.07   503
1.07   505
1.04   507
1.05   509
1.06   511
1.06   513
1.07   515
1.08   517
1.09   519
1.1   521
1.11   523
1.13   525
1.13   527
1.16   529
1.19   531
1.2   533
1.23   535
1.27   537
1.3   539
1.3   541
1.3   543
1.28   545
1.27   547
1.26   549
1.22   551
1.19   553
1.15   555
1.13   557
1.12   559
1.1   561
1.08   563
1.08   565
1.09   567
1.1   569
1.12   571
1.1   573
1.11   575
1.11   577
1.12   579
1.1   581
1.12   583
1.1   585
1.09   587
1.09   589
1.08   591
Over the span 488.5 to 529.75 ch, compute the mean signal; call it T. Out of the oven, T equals 1.04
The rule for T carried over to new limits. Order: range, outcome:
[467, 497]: 0.972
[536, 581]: 1.17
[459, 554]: 1.09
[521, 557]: 1.21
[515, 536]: 1.14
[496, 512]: 1.06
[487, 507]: 0.968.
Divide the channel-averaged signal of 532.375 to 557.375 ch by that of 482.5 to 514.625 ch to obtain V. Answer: 1.26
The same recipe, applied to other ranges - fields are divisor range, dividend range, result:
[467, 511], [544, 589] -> 1.14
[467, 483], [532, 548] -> 1.23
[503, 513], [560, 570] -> 1.03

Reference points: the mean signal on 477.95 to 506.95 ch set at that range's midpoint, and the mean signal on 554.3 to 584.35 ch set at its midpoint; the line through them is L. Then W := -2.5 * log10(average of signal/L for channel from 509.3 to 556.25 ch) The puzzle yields -0.13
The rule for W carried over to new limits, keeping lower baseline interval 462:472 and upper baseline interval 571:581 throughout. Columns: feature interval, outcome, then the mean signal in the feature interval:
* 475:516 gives 0.049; 1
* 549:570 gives -0.034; 1.13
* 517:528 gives -0.040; 1.11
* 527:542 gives -0.142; 1.23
